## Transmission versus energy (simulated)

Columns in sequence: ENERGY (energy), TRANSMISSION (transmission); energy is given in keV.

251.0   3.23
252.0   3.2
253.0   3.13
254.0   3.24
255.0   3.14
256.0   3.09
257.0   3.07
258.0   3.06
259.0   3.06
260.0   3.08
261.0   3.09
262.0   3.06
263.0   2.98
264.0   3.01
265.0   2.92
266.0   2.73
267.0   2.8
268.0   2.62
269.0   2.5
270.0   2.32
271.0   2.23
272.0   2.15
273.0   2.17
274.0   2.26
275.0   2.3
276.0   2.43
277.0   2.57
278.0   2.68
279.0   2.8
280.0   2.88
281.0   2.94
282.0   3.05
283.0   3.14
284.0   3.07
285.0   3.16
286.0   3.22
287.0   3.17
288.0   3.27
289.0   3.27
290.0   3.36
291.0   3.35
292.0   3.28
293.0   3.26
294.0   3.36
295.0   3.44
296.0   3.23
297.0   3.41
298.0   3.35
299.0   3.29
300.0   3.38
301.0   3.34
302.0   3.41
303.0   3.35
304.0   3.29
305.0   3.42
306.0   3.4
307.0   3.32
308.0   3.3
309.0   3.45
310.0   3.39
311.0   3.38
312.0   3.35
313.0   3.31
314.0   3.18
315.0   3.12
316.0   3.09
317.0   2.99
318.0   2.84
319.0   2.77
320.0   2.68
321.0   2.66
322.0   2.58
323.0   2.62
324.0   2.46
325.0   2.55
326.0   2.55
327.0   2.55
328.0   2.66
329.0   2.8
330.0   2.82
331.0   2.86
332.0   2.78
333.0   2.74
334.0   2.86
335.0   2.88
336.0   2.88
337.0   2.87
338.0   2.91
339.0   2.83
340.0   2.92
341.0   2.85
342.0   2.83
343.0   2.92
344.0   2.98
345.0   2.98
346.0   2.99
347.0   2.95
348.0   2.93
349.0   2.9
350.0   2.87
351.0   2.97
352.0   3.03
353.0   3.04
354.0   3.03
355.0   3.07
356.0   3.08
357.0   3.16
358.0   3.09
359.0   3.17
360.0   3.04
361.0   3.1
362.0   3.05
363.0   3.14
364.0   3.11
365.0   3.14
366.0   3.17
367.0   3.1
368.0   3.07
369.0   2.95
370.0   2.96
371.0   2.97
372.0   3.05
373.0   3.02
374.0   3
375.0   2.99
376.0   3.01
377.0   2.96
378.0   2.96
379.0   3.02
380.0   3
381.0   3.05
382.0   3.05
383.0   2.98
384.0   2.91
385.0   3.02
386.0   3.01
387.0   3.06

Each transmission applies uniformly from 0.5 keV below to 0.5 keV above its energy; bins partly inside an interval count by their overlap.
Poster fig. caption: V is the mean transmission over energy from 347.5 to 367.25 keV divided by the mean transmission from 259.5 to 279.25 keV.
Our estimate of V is 1.2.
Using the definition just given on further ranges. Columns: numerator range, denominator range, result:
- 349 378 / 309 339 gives 1.06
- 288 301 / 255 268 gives 1.11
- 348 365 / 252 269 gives 1.02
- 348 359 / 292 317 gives 0.91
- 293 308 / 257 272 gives 1.19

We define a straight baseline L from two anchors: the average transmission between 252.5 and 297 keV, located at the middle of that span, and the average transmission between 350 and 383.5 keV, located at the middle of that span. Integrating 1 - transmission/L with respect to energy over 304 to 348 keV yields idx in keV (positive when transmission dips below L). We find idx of 0.80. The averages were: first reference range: 2.94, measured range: 2.94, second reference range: 3.04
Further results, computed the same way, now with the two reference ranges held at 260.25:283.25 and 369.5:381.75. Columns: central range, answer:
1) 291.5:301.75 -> -2.2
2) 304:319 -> -2.3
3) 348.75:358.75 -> -0.3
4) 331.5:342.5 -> 0.1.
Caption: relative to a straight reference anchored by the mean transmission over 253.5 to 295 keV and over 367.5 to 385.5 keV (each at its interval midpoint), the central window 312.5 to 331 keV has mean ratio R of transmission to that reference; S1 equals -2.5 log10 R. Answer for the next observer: 0.06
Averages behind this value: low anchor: 2.91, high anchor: 3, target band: 2.79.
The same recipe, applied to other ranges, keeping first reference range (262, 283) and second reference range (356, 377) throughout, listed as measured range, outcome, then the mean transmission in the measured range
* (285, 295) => -0.21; 3.28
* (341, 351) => 0.02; 2.93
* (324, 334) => 0.08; 2.7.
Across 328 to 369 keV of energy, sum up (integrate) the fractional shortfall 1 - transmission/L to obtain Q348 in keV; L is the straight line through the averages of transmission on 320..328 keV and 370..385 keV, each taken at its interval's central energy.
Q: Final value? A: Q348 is -2.9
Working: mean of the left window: 2.58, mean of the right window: 3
